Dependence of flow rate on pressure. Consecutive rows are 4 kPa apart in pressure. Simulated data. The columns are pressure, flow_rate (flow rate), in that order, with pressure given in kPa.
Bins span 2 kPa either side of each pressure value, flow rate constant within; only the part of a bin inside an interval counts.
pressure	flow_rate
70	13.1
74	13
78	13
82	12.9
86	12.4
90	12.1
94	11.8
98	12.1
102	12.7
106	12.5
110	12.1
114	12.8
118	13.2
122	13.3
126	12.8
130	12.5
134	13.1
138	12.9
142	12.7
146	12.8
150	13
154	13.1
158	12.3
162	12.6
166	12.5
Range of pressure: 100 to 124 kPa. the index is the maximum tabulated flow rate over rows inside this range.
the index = 13.3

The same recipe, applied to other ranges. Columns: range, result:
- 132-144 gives 13.1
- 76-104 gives 13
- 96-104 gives 12.7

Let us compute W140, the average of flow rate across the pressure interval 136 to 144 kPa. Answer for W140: 12.8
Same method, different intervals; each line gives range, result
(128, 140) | 12.8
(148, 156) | 13.1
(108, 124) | 12.8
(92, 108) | 12.3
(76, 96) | 12.4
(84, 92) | 12.2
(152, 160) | 12.7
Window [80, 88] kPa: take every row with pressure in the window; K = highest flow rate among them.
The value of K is 12.9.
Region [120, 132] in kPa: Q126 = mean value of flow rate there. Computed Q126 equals 12.9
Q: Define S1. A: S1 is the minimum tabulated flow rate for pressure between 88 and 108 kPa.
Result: 11.8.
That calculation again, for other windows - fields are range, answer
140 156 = 12.7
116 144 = 12.5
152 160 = 12.3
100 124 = 12.1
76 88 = 12.4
